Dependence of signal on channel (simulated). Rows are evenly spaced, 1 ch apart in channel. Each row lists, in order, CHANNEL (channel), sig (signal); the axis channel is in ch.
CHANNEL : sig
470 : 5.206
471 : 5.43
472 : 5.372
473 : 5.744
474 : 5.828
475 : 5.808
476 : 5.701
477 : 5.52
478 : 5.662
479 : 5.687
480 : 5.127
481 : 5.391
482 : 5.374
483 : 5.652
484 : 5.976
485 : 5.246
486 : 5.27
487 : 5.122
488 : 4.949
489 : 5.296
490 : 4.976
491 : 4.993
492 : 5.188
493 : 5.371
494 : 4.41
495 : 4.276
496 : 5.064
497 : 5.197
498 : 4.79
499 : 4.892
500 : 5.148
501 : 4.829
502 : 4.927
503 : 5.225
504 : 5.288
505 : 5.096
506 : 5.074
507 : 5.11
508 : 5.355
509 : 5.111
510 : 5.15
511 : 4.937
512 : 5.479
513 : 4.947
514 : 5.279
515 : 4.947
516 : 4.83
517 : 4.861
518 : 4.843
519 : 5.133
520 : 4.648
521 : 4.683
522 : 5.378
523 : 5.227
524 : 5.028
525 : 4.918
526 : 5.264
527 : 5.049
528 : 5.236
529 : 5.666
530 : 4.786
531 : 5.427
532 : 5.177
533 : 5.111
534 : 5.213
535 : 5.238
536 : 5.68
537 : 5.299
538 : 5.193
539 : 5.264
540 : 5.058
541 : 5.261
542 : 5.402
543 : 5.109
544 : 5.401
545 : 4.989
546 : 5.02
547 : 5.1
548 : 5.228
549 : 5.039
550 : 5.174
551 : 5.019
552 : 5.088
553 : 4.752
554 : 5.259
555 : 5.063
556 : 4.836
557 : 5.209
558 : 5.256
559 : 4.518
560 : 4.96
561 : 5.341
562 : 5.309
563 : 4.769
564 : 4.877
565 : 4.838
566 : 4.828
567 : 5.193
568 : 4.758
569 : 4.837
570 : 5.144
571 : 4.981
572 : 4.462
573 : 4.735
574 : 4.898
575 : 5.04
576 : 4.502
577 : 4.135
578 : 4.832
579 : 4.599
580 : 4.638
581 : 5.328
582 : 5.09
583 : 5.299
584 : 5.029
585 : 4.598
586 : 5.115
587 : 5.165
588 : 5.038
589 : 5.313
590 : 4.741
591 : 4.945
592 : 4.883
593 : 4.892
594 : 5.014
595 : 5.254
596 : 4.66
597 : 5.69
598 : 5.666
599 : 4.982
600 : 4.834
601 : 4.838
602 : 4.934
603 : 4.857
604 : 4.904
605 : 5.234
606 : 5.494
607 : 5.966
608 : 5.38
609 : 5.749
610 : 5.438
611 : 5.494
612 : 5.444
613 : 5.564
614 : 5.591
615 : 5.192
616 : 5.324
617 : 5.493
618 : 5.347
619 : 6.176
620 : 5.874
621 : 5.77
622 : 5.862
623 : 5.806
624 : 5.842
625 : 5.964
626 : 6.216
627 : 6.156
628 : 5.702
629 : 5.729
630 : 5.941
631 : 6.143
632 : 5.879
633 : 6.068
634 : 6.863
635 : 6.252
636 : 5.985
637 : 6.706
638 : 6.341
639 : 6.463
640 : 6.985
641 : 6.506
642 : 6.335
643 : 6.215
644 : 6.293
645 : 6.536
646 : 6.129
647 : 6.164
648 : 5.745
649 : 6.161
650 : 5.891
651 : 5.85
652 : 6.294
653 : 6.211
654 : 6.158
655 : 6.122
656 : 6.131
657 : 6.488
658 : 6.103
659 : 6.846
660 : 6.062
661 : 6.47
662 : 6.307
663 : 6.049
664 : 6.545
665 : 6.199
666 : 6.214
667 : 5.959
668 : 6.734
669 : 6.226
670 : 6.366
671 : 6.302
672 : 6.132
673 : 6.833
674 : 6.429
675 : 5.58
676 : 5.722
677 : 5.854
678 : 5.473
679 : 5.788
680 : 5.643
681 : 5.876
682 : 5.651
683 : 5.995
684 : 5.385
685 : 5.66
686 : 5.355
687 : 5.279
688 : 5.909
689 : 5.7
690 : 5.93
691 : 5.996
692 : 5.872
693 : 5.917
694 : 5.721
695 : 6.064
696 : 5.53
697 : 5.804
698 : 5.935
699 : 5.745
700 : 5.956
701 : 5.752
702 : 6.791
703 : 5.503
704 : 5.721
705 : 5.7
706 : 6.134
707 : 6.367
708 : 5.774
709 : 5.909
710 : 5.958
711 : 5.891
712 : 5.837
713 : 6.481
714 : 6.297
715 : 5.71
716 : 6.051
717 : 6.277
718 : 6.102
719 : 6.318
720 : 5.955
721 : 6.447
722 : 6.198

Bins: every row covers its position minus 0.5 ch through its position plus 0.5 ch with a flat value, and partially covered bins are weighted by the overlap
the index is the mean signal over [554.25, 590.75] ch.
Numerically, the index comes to 4.93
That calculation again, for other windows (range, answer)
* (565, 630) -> 5.23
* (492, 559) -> 5.09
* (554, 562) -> 5.06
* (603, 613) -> 5.43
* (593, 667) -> 5.87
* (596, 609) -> 5.23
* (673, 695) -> 5.78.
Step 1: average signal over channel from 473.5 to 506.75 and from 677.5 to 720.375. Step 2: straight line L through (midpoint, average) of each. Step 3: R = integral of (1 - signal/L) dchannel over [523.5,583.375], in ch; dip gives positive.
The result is 4.1 ch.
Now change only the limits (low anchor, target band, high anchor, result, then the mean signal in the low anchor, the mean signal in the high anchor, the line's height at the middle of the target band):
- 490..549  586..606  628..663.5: 2.5 ch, 5.1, 6.23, 5.79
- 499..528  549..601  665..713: 3.8 ch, 5.06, 5.92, 5.36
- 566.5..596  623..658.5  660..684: -3.1 ch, 4.91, 6.09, 5.68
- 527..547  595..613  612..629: 1.1 ch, 5.23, 5.73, 5.63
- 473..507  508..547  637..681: 2.2 ch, 5.23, 6.21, 5.45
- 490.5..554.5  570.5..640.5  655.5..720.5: 1.8 ch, 5.1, 6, 5.55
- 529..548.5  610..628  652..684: 0.3 ch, 5.22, 6.13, 5.79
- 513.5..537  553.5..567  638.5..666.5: 1.0 ch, 5.12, 6.27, 5.43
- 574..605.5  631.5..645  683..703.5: -2.6 ch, 4.97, 5.8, 5.36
